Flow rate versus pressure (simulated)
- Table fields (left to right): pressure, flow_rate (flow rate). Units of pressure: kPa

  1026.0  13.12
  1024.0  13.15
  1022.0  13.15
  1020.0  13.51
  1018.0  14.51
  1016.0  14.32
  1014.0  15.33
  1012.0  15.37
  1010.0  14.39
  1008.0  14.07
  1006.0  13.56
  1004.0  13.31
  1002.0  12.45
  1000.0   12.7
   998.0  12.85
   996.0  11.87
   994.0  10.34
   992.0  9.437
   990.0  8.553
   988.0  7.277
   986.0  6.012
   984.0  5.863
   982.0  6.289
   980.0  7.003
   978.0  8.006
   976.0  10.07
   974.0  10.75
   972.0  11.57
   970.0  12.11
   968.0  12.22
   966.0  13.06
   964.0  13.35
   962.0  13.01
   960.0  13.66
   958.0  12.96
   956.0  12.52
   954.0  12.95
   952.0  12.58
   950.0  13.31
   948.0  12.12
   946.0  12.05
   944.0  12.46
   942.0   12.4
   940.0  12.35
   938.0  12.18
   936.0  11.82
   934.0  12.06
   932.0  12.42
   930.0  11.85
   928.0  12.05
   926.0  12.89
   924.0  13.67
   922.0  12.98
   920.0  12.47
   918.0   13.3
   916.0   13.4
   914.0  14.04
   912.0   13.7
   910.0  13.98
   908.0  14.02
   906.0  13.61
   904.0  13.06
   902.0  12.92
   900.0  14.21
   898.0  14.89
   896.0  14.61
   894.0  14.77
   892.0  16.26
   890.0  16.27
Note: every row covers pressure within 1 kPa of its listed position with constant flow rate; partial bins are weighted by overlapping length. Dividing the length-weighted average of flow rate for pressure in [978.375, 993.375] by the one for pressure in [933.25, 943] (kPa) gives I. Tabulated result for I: 0.60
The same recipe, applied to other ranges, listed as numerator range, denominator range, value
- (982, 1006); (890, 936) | 0.74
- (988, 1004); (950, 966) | 0.85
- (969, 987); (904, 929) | 0.65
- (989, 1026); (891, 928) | 0.94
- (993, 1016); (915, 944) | 1.06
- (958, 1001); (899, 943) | 0.80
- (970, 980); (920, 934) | 0.79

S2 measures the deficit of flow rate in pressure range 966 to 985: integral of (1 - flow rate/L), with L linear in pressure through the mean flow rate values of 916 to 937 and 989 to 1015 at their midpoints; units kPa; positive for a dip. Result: 4.7 kPa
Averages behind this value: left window 12.6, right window 12.6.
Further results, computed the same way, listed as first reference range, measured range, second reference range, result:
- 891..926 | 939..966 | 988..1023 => 1.20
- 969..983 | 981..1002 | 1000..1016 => 4.50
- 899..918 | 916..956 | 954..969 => 2.25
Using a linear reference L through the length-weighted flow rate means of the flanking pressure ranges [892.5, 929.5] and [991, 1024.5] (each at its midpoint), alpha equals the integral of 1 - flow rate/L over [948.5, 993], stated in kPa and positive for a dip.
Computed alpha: 9.2 kPa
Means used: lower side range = 13.6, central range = 10.6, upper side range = 13.2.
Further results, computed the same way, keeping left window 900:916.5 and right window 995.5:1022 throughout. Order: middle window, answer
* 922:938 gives 1.45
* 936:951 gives 1.42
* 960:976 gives 1.69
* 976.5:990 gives 6.60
